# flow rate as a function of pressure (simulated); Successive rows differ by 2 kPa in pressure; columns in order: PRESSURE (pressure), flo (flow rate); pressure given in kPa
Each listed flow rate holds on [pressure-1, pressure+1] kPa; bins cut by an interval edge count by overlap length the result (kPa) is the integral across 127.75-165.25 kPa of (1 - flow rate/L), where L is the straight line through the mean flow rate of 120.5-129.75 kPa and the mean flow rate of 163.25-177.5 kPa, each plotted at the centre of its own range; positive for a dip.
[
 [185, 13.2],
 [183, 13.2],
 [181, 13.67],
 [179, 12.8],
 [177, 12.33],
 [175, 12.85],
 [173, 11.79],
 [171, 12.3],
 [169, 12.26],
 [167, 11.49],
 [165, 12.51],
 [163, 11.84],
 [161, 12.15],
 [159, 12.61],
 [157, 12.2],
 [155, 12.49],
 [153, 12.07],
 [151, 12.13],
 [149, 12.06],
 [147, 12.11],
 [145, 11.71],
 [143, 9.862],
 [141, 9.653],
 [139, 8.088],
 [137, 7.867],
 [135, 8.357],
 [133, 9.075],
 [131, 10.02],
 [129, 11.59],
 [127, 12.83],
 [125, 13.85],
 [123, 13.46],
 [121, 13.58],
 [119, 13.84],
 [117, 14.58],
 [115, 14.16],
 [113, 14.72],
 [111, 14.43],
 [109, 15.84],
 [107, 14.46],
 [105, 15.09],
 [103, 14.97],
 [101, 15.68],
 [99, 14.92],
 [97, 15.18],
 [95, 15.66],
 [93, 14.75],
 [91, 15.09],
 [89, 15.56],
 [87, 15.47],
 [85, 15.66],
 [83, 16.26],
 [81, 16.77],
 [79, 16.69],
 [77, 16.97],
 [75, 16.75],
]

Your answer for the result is 5.00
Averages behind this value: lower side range 13.1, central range 10.9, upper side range 12.2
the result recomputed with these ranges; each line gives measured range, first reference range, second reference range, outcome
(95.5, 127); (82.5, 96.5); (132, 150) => -3.58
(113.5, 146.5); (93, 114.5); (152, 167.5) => 5.52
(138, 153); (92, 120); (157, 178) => 2.57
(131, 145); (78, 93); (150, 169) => 4.36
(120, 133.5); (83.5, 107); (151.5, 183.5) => 1.79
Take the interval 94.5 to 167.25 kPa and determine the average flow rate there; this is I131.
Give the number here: 12.6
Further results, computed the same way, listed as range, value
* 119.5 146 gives 10.8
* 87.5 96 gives 15.3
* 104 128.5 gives 14.2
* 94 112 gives 15.1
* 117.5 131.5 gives 12.9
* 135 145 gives 9.1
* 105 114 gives 14.9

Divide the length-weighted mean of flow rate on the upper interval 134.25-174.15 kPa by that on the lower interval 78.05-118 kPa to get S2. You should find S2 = 0.7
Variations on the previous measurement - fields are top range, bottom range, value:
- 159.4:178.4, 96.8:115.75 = 0.82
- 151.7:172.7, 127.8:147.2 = 1.25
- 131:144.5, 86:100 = 0.59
